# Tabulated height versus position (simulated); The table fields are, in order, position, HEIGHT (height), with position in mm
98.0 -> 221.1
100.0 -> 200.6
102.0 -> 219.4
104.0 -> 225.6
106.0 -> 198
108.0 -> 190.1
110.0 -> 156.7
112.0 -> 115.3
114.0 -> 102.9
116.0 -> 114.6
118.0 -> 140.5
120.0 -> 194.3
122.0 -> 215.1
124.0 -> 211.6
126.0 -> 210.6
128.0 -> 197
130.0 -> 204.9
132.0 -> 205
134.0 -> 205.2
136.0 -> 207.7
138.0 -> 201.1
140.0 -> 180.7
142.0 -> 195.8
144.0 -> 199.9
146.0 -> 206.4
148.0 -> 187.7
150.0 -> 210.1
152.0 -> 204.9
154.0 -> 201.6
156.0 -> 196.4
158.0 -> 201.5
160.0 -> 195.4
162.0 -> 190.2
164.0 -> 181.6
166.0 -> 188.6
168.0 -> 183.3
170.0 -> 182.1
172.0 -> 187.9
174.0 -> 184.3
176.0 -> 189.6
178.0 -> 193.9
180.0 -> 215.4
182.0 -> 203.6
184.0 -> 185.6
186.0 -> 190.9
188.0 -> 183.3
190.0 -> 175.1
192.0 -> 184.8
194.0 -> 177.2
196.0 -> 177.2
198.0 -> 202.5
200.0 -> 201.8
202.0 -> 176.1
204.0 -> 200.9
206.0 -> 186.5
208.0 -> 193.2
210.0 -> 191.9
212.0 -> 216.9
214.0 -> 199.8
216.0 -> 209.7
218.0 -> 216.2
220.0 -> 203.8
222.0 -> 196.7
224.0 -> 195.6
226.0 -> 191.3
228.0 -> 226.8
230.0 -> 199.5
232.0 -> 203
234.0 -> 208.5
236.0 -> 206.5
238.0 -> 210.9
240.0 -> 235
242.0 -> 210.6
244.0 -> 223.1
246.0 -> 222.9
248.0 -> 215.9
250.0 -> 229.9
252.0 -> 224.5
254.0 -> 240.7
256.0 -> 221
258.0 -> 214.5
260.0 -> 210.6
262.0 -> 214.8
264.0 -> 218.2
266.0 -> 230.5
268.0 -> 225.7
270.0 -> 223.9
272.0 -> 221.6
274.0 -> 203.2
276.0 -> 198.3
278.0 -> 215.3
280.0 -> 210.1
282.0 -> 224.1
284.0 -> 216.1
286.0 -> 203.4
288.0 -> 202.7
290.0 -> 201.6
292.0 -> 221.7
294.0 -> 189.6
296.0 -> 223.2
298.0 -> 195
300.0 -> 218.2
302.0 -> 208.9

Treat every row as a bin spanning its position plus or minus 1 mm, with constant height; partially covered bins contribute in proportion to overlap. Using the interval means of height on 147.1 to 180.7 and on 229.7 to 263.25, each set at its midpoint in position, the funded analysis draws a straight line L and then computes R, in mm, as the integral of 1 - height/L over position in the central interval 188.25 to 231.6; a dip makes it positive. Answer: 2.27 mm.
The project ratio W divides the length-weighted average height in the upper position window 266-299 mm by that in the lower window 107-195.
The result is 1.13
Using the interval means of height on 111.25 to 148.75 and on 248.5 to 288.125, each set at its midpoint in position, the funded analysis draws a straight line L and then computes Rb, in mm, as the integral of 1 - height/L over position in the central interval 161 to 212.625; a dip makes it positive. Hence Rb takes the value 2.1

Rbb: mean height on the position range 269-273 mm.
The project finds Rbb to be 223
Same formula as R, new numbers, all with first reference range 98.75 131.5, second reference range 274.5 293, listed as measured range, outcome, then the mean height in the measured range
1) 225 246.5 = -1.1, 212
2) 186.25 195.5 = 0.7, 181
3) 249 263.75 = -1.2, 222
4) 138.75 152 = -0.8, 197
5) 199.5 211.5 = 0.3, 192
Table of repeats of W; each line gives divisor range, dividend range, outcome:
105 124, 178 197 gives 1.17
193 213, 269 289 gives 1.10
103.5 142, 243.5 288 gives 1.19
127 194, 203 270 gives 1.09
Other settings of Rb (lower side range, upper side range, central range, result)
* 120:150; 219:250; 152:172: 1.2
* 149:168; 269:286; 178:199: 1.1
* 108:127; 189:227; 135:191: -4.6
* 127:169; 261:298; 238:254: -1.1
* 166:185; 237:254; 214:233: 0.8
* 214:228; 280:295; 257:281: -1.0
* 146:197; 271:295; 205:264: -2.9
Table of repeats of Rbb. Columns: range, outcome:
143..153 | 202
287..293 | 209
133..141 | 199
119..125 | 207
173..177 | 187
